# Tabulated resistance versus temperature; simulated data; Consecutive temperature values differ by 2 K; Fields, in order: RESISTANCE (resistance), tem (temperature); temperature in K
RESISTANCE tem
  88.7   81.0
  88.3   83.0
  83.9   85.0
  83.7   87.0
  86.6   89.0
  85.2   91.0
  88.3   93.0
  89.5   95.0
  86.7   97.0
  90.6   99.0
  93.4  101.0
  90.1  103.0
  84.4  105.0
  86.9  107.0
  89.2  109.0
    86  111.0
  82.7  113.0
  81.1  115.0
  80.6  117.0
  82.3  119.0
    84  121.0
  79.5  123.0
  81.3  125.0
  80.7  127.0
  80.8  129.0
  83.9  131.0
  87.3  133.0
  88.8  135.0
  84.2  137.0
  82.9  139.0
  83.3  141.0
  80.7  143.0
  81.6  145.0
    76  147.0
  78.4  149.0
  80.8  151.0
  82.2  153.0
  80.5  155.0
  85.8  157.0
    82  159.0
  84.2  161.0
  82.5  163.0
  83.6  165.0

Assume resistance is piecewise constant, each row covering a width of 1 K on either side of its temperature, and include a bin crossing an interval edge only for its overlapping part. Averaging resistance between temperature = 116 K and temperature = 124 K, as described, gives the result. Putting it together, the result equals 81.6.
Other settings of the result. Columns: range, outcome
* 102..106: 87.2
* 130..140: 85.4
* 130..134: 85.6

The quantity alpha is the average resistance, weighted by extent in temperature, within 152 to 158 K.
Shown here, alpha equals 82.8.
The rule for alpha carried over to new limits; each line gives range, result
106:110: 88.1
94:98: 88.1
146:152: 78.4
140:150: 80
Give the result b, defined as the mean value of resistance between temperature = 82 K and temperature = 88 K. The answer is 85.3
